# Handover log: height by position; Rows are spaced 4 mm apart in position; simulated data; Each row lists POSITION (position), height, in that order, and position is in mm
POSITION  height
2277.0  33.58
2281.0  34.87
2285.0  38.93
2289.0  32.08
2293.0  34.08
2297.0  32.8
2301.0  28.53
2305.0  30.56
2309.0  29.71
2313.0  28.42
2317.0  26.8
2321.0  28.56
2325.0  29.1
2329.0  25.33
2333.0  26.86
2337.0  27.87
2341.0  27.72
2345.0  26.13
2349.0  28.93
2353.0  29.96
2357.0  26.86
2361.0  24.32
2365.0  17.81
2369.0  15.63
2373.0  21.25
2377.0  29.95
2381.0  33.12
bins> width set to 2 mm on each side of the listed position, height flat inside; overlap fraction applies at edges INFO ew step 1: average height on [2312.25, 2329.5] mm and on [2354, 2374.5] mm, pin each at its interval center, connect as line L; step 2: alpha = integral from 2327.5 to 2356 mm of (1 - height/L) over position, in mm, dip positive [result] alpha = -3.3 mm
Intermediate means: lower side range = 27.8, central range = 27.6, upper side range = 21.6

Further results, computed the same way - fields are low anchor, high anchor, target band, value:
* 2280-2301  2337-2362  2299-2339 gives 3.4 mm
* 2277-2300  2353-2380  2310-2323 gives 1.0 mm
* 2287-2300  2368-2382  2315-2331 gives 1.3 mm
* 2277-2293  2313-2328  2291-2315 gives 0.6 mm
